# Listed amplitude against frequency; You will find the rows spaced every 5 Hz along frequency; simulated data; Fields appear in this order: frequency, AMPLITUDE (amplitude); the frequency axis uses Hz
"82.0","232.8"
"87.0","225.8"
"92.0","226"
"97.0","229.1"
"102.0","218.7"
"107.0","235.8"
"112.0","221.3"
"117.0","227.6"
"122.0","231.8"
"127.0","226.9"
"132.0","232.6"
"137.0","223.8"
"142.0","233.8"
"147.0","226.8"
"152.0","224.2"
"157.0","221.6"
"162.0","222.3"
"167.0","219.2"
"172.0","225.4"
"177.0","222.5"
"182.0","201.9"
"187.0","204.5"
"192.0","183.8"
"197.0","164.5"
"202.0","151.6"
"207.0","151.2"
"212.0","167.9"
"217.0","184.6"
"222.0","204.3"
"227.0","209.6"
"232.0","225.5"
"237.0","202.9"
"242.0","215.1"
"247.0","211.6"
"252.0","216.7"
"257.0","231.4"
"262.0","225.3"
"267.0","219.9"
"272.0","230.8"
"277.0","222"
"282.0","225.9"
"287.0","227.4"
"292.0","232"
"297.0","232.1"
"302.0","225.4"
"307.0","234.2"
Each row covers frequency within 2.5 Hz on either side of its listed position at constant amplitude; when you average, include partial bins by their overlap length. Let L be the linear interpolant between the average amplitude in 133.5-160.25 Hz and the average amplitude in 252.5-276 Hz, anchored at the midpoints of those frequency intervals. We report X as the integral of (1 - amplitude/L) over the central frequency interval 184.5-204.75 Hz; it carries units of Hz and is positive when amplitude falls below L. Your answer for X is 4.5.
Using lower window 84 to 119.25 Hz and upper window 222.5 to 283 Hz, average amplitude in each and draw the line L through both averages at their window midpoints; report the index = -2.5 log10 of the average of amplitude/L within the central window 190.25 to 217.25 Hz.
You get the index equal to 0.32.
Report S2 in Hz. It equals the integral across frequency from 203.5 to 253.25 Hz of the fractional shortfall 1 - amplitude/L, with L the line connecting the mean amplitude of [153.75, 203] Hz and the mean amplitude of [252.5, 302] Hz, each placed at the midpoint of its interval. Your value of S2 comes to 4.2 Hz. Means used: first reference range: 204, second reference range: 227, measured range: 198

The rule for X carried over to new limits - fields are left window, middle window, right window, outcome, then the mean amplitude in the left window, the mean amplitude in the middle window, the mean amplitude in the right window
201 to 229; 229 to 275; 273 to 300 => -3.5 Hz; 179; 220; 228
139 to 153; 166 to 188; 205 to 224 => -1.1 Hz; 229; 215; 177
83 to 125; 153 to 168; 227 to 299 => 0.3 Hz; 227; 222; 222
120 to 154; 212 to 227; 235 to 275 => 2.0 Hz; 229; 193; 219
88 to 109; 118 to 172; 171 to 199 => -3.6 Hz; 227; 226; 200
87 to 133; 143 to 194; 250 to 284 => 2.3 Hz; 227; 216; 225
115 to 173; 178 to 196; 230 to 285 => 2.2 Hz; 226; 196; 221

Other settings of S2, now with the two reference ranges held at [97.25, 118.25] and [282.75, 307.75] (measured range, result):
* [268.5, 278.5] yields 0.1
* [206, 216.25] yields 2.8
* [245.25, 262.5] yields 0.6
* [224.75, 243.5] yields 1.3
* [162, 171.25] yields 0.2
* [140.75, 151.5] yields -0.1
